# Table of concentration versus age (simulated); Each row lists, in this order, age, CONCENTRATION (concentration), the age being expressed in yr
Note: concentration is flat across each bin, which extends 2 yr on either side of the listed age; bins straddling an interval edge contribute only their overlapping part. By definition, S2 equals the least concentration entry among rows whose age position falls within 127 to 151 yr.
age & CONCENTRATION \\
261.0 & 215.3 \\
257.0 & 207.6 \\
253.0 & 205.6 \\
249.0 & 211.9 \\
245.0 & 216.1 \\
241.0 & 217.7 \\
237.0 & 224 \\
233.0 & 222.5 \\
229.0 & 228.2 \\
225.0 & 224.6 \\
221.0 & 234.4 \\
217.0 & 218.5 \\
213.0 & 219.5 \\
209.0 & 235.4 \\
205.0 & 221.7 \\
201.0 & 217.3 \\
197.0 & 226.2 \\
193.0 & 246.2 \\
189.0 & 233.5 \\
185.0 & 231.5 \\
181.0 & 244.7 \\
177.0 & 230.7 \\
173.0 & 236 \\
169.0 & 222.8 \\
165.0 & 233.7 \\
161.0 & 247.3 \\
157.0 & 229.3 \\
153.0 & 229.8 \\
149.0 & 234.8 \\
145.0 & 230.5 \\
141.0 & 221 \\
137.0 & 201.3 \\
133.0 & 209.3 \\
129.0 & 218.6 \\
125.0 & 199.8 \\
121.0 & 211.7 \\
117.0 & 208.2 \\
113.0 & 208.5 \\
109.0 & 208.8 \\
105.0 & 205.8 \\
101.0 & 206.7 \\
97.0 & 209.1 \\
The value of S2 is 201.3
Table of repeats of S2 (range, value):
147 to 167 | 229.3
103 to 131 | 199.8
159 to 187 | 222.8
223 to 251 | 211.9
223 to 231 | 224.6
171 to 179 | 230.7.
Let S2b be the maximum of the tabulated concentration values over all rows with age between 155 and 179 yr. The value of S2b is 247.3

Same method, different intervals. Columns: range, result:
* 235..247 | 224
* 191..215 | 246.2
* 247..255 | 211.9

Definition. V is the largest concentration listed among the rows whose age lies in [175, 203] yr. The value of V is 246.2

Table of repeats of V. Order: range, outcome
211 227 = 234.4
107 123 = 211.7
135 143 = 221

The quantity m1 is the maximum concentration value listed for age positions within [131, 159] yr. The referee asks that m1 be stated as 234.8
